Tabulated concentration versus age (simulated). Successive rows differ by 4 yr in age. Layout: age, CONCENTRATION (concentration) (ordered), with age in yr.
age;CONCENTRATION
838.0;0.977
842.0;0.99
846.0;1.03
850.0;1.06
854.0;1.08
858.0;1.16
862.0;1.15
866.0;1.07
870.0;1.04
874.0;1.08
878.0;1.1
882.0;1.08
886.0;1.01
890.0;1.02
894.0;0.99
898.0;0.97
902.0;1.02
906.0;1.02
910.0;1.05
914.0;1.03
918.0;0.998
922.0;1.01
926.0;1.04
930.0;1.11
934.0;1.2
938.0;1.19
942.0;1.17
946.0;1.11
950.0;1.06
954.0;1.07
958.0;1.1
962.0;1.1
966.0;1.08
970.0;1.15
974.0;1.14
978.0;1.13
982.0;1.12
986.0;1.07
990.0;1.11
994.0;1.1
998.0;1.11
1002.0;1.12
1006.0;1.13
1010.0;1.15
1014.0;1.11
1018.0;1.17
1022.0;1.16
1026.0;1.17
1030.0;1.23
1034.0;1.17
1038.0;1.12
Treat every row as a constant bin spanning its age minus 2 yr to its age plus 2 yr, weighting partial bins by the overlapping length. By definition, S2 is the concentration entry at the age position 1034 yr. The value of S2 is 1.17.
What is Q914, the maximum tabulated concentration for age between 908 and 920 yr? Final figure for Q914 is 1.05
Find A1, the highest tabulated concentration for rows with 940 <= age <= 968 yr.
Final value 1.17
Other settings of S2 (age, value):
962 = 1.1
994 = 1.1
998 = 1.11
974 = 1.14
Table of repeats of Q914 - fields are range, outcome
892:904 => 1.02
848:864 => 1.16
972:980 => 1.14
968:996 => 1.15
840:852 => 1.06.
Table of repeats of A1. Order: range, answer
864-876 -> 1.08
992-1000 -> 1.11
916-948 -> 1.2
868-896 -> 1.1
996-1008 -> 1.13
